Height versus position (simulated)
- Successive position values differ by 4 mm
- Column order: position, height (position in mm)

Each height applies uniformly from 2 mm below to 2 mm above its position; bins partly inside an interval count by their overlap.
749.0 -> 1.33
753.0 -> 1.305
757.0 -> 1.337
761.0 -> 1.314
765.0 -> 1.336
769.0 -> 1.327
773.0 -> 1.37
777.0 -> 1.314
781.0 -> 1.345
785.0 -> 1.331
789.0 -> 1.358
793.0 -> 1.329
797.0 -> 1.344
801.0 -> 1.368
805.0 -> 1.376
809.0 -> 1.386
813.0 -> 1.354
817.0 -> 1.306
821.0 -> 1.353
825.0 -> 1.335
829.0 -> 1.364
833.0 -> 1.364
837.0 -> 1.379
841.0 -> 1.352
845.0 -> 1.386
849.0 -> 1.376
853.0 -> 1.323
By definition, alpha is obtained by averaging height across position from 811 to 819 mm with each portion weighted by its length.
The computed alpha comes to 1.33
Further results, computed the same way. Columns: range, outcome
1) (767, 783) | 1.34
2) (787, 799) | 1.34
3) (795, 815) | 1.37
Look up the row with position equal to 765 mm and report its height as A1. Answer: 1.336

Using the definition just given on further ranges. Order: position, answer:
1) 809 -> 1.386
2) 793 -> 1.329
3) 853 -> 1.323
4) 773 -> 1.37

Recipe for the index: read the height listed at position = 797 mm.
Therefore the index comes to 1.344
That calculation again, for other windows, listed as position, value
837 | 1.379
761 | 1.314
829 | 1.364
